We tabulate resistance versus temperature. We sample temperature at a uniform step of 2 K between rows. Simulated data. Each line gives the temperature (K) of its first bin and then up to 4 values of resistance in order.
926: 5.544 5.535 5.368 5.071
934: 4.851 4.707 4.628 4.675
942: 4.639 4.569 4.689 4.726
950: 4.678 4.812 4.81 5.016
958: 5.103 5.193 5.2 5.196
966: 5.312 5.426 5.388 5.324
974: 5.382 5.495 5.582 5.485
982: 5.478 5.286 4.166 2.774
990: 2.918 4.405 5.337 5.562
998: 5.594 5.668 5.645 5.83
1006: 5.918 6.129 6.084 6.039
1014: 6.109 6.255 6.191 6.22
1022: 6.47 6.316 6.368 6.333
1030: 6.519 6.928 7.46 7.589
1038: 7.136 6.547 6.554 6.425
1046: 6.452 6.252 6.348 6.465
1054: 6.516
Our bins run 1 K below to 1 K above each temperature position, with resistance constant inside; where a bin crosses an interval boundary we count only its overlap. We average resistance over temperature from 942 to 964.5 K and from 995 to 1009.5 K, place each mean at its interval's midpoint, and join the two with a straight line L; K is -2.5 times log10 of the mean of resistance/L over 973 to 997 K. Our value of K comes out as 0.133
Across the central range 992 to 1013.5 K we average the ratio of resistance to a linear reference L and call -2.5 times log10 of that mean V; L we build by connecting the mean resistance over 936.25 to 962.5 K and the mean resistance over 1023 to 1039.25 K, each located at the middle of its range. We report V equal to 0.075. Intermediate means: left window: 4.82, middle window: 5.72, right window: 6.83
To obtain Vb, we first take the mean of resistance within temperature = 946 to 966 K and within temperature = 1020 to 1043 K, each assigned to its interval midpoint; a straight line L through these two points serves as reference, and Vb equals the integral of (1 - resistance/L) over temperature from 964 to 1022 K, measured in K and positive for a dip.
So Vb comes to 4.2 K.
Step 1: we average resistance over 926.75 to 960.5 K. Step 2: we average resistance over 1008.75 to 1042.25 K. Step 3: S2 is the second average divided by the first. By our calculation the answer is 1.34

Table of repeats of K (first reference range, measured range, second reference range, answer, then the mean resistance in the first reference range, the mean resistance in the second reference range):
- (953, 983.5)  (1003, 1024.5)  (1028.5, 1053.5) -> 0.01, 5.29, 6.71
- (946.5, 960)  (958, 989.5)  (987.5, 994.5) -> -0.18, 4.88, 3.83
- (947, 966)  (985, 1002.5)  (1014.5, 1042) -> 0.25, 4.99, 6.63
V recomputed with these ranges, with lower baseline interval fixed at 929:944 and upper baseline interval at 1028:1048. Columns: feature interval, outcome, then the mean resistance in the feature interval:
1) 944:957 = 0.07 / 4.77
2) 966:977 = 0.02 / 5.39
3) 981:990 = 0.33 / 4.26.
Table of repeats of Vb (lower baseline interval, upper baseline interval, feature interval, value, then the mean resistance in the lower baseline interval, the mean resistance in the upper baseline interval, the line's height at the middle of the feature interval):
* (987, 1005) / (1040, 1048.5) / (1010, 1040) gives -3.8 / 4.86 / 6.45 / 5.81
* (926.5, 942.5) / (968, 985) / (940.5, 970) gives 1.3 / 4.96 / 5.43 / 5.19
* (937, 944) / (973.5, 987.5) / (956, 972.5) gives -1.0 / 4.64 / 5.17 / 4.96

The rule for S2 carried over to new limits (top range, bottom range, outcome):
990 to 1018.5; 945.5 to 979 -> 1.10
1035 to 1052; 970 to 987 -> 1.26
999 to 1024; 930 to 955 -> 1.27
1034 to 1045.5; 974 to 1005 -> 1.37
